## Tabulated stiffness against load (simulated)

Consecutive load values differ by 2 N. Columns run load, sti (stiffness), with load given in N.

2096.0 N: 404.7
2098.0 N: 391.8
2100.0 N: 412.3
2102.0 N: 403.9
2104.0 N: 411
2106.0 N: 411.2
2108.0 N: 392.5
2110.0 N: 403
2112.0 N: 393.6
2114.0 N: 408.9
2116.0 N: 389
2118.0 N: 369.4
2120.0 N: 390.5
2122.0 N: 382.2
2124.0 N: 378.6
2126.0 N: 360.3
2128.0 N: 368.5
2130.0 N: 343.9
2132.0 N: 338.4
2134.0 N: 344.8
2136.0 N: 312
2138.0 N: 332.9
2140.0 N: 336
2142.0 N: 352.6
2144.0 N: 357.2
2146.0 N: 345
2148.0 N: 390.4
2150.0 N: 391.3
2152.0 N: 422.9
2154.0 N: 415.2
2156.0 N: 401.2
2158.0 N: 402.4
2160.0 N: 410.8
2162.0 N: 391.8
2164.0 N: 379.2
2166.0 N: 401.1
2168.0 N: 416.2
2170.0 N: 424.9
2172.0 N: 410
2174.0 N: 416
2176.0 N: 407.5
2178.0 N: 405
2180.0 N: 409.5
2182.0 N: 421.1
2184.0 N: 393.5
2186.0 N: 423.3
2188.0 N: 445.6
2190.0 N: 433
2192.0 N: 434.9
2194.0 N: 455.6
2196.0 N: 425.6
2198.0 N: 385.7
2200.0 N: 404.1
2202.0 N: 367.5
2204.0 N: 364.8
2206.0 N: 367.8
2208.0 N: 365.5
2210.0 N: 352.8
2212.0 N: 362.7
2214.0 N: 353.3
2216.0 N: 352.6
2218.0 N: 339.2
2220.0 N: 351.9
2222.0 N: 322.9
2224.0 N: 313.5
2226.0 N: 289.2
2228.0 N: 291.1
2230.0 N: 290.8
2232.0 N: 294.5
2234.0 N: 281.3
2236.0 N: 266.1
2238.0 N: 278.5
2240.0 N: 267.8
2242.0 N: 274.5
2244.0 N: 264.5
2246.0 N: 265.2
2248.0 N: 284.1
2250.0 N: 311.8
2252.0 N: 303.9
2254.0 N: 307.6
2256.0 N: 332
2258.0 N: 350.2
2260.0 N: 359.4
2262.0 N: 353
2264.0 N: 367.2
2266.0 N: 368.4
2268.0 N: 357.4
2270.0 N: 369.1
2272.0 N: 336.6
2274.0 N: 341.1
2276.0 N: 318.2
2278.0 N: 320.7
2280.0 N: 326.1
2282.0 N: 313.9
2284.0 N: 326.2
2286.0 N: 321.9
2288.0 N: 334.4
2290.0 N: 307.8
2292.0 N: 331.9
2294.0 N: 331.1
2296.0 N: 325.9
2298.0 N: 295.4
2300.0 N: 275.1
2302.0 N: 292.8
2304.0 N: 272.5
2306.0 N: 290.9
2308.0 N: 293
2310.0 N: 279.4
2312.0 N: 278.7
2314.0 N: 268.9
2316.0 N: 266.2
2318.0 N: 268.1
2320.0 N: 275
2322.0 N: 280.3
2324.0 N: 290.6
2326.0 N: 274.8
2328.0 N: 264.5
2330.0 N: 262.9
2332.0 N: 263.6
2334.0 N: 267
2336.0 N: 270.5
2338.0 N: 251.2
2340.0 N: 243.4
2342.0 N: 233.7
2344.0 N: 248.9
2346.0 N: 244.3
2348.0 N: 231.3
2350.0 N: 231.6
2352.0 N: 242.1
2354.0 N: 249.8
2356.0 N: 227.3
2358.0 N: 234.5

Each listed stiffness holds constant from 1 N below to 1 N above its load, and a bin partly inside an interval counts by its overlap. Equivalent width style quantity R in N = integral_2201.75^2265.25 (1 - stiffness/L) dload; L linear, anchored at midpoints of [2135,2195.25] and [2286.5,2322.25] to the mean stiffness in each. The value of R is 4.9 N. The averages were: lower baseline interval 398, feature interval 320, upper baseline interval 293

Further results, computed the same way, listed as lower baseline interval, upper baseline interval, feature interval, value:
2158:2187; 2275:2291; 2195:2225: 1.3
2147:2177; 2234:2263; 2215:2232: 0.7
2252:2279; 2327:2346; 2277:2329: 0.1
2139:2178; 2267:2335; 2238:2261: 2.3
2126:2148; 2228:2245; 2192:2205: -4.2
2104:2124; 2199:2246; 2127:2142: 1.6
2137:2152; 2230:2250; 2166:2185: -4.3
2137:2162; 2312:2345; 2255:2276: -3.2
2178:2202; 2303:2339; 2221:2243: 5.0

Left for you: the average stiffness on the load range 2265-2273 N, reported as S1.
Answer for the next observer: 358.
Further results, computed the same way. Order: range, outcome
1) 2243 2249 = 271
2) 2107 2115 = 400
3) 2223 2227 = 301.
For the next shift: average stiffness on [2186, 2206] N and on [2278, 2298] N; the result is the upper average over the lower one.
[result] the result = 0.8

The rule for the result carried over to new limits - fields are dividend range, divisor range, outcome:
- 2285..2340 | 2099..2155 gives 0.76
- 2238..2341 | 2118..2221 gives 0.78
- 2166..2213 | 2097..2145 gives 1.08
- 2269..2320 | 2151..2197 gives 0.74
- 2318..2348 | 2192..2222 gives 0.70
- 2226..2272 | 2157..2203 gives 0.76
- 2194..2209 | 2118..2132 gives 1.05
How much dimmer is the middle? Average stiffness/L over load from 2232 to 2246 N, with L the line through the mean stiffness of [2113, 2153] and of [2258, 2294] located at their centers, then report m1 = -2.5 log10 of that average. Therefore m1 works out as 0.26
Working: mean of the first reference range 366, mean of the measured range 273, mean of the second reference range 339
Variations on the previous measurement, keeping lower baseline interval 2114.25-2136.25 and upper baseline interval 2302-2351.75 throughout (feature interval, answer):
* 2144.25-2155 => -0.11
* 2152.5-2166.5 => -0.15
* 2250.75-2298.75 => -0.15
